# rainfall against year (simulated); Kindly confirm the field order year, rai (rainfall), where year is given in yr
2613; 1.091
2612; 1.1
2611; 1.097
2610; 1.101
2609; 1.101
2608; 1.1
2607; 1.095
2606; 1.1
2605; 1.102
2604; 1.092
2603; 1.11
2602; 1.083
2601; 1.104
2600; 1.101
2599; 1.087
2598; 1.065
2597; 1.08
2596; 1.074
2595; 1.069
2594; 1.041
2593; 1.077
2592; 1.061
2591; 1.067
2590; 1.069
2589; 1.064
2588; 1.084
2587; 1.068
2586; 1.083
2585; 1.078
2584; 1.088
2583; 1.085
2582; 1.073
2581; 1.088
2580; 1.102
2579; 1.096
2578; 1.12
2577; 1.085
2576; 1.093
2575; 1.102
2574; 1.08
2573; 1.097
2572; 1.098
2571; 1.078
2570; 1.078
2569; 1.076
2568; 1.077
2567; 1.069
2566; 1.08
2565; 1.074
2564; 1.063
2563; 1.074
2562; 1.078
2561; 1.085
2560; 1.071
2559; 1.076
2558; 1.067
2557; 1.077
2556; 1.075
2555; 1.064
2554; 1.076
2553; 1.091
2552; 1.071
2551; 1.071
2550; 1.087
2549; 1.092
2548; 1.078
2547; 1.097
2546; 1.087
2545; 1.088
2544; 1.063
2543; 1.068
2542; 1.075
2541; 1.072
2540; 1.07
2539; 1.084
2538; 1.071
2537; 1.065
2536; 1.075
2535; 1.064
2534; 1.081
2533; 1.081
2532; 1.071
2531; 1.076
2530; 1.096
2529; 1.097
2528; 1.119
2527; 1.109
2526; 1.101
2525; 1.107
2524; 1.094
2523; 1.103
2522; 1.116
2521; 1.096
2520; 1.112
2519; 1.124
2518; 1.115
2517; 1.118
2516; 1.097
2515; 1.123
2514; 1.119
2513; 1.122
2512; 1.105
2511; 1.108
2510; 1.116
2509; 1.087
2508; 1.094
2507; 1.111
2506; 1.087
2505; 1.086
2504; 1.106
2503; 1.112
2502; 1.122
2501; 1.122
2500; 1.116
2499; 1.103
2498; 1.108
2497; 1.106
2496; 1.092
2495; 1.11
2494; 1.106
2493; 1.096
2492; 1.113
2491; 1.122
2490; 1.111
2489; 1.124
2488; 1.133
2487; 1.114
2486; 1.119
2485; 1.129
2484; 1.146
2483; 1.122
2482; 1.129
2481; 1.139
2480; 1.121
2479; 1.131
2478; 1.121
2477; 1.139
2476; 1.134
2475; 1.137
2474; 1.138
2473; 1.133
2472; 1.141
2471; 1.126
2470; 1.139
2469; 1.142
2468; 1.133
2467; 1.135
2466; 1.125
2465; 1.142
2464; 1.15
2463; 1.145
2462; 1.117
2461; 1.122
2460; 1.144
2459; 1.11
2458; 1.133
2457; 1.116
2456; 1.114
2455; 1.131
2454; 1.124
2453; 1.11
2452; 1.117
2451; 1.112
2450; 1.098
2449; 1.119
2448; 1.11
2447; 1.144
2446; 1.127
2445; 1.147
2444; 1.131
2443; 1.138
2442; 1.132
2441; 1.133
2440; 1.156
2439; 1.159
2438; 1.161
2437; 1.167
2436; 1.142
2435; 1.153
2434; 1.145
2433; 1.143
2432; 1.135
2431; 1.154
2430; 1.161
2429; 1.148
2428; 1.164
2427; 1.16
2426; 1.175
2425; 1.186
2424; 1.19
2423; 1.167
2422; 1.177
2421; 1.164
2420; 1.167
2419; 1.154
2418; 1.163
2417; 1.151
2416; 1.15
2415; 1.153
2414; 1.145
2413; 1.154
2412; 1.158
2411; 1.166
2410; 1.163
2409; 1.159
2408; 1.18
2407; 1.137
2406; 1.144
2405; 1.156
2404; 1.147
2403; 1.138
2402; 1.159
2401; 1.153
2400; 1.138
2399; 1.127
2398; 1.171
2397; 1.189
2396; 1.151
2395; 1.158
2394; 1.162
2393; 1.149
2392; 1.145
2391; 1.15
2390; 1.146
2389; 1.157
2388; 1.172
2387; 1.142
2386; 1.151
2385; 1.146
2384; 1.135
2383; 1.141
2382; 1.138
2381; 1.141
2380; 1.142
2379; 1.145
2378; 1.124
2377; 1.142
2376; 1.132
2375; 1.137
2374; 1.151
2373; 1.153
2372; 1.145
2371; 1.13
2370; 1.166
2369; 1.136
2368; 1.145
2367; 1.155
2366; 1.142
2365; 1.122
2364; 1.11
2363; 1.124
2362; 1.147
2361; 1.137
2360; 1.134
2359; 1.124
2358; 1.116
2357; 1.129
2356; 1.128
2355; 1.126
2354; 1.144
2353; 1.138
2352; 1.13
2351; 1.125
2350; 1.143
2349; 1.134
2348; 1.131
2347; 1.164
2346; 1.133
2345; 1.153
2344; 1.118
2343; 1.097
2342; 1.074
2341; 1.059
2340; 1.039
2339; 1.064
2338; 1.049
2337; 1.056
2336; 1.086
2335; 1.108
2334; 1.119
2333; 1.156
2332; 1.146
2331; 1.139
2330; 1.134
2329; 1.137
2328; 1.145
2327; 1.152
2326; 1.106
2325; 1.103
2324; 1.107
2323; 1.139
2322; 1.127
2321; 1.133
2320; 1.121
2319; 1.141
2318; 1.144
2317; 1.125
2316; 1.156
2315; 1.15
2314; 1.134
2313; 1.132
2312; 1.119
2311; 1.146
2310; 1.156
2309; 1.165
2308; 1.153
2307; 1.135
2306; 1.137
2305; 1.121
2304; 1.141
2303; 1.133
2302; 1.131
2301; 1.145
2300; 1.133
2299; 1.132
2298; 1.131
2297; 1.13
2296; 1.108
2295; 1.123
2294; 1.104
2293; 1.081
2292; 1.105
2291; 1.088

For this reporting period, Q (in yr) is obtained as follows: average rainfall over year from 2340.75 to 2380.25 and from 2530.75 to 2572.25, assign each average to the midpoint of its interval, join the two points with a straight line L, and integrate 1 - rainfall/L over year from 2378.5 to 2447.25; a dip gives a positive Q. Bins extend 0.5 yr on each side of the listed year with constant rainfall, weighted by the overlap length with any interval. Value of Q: -2.2 yr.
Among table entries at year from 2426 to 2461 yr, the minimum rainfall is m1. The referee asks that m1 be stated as 1.098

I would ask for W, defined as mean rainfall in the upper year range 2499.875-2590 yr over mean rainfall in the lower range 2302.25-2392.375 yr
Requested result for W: 1.0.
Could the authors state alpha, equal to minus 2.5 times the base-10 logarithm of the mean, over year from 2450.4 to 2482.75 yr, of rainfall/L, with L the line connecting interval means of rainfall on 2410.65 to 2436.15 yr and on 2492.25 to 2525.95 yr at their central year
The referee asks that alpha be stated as 0.00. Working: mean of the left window 1.16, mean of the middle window 1.13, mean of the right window 1.11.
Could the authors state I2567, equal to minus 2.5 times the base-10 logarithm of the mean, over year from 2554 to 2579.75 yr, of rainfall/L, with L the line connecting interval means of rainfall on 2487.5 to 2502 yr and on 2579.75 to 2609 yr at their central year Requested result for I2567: 0.009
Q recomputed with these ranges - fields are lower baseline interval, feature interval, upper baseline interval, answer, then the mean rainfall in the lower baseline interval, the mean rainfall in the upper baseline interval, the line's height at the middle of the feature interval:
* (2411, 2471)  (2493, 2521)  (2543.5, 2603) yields 0.10 yr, 1.14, 1.08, 1.11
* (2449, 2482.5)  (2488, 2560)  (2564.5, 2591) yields 0.66 yr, 1.13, 1.08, 1.11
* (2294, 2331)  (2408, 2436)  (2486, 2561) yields -1.15 yr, 1.13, 1.1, 1.11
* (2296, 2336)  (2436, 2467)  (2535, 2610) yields -0.71 yr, 1.13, 1.08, 1.11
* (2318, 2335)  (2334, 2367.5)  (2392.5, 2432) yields 0.66 yr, 1.13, 1.16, 1.14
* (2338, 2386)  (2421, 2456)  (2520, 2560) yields -1.10 yr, 1.13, 1.08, 1.11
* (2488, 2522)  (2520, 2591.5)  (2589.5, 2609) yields 0.81 yr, 1.11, 1.08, 1.1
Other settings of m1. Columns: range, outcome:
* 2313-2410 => 1.039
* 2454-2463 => 1.11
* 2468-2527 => 1.086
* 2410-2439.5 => 1.135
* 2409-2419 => 1.145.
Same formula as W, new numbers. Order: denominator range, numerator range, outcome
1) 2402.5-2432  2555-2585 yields 0.93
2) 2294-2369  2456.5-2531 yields 0.99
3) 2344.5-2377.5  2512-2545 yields 0.96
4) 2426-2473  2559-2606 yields 0.95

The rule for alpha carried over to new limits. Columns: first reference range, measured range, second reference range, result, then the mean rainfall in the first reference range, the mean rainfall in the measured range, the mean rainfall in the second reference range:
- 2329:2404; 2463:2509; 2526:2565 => -0.02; 1.13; 1.12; 1.08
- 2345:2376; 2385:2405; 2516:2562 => -0.02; 1.14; 1.15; 1.09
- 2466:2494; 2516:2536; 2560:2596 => 0.01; 1.13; 1.1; 1.08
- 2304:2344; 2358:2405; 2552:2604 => -0.03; 1.12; 1.14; 1.08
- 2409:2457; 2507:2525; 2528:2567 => -0.01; 1.15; 1.11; 1.08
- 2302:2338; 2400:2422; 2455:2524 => -0.03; 1.13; 1.16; 1.12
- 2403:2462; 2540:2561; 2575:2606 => 0.02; 1.15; 1.08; 1.08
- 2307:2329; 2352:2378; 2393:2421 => 0.01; 1.14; 1.14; 1.16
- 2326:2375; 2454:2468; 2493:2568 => -0.02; 1.12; 1.13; 1.09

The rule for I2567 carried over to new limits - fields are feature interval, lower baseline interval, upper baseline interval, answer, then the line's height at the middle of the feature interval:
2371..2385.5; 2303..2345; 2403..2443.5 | 0.00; 1.14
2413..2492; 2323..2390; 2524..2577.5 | -0.03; 1.11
